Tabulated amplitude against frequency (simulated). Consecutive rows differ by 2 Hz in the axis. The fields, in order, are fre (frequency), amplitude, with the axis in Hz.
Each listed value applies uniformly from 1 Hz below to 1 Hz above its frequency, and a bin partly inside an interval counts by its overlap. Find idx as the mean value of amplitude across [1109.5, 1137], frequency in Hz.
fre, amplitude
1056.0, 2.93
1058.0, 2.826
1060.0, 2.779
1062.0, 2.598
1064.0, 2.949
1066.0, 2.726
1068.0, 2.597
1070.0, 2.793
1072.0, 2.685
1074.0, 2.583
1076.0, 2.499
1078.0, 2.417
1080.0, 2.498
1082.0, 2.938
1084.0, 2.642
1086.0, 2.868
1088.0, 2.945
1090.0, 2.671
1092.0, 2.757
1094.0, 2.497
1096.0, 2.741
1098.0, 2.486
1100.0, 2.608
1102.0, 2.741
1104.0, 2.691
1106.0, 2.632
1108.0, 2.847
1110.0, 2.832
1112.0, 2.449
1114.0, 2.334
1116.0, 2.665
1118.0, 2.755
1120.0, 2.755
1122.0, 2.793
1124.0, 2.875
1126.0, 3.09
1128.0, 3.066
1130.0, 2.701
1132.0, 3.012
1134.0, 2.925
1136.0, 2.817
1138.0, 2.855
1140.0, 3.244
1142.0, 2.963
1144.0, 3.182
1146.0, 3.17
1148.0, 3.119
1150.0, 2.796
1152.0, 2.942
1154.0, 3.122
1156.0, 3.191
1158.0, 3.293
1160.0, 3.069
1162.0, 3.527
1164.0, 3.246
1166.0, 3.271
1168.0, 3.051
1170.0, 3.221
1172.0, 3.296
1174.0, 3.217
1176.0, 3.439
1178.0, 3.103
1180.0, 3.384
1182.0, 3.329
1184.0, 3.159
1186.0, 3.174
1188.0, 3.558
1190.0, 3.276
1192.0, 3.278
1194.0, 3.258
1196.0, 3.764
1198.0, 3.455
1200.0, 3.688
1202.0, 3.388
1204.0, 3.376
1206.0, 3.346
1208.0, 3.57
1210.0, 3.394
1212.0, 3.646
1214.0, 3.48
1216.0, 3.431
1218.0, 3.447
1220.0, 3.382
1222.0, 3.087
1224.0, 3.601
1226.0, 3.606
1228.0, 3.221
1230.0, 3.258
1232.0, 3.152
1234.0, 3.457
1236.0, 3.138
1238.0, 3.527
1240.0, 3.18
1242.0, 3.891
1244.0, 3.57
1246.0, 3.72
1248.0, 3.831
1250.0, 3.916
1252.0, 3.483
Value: 2.79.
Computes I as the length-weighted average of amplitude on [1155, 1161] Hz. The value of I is 3.18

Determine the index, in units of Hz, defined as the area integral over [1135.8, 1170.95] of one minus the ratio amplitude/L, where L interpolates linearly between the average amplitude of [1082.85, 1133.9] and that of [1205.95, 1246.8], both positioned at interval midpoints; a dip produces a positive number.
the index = -1.4 Hz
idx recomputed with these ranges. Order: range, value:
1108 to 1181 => 3.02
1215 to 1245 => 3.4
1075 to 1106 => 2.67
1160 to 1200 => 3.32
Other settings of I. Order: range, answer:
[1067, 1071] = 2.7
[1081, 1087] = 2.82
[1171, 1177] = 3.32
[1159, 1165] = 3.28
